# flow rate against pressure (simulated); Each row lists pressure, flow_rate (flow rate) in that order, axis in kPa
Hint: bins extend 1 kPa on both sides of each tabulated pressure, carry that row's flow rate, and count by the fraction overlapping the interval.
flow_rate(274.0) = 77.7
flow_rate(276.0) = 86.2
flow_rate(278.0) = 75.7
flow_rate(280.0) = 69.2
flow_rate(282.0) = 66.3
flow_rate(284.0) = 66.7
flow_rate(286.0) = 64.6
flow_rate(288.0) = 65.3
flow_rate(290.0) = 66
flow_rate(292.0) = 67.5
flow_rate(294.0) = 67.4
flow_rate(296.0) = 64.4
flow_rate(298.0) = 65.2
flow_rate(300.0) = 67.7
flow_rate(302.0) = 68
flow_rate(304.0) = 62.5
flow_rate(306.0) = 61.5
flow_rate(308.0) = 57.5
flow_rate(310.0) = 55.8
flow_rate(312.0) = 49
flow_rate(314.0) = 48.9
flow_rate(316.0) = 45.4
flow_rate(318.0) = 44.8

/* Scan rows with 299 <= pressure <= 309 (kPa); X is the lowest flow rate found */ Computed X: 57.5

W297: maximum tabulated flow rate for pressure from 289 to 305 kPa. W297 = 68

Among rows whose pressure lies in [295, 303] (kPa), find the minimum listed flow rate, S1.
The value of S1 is 64.4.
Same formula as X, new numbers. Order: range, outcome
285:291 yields 64.6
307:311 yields 55.8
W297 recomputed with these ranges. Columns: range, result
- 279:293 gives 69.2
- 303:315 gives 62.5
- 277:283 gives 75.7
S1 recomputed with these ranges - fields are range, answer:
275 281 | 69.2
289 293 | 66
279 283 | 66.3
